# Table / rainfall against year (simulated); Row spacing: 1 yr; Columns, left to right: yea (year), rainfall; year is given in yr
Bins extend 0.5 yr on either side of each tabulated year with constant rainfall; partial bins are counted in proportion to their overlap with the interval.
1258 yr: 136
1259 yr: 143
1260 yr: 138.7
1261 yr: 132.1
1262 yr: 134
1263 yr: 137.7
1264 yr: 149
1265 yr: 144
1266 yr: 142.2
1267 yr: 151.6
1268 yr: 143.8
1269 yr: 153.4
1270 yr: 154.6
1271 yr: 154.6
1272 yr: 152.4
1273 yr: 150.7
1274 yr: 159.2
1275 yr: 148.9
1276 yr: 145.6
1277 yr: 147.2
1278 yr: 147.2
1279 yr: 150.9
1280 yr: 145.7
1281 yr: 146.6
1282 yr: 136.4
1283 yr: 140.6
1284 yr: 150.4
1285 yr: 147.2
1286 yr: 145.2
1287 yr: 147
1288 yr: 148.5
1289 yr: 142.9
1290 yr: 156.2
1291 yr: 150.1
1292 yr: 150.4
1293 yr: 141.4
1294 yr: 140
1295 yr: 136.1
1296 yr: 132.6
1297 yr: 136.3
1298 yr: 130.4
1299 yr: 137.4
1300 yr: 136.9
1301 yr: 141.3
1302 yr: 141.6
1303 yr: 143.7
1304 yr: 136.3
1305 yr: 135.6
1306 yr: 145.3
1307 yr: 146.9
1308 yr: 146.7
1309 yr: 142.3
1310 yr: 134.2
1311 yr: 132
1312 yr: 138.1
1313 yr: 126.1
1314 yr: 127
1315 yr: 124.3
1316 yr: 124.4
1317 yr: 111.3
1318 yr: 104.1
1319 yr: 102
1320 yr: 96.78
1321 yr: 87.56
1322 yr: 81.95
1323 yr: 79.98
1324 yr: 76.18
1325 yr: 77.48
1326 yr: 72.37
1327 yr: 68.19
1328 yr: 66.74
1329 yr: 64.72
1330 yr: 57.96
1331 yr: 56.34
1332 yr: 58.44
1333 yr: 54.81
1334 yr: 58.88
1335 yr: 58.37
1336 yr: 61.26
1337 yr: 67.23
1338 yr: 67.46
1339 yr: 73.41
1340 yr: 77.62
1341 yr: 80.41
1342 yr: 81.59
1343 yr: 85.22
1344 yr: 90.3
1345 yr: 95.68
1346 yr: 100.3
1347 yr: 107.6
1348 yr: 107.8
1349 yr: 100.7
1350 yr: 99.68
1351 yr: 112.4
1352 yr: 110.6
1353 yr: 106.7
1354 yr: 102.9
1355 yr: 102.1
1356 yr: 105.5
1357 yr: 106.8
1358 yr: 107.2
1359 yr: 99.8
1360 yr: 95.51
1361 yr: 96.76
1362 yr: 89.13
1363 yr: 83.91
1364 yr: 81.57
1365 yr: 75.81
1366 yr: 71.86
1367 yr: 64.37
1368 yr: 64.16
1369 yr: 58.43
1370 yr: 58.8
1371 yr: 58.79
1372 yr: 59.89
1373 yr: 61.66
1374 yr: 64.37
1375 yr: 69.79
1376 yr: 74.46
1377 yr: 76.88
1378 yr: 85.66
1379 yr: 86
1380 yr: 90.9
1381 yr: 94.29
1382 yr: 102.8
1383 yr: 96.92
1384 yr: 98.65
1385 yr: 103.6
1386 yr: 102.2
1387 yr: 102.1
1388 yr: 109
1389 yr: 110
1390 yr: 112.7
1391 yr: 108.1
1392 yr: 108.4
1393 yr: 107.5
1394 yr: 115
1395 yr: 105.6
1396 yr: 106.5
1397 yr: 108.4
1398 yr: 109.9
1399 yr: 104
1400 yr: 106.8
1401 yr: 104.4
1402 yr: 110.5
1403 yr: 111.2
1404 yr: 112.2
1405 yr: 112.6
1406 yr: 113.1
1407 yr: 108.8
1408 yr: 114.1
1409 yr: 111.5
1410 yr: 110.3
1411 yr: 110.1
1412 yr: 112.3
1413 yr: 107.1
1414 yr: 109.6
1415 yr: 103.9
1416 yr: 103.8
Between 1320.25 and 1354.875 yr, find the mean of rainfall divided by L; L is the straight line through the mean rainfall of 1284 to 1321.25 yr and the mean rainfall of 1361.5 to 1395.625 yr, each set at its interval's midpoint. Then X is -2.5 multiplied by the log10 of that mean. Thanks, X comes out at 0.344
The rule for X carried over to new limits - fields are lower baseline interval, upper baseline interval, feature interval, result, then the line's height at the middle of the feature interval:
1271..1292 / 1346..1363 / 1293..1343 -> 0.22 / 125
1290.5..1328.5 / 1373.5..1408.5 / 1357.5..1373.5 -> 0.37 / 108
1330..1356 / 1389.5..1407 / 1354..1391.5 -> 0.12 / 97.9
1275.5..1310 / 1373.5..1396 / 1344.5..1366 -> 0.13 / 112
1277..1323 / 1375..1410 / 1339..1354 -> 0.23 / 119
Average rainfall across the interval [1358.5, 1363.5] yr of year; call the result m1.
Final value 93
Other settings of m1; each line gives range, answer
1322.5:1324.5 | 78.1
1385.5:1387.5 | 102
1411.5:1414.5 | 110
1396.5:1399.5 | 107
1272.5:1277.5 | 150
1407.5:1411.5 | 112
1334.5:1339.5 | 65.5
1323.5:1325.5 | 76.8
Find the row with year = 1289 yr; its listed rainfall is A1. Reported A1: 142.9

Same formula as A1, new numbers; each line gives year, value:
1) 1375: 69.79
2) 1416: 103.8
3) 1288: 148.5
